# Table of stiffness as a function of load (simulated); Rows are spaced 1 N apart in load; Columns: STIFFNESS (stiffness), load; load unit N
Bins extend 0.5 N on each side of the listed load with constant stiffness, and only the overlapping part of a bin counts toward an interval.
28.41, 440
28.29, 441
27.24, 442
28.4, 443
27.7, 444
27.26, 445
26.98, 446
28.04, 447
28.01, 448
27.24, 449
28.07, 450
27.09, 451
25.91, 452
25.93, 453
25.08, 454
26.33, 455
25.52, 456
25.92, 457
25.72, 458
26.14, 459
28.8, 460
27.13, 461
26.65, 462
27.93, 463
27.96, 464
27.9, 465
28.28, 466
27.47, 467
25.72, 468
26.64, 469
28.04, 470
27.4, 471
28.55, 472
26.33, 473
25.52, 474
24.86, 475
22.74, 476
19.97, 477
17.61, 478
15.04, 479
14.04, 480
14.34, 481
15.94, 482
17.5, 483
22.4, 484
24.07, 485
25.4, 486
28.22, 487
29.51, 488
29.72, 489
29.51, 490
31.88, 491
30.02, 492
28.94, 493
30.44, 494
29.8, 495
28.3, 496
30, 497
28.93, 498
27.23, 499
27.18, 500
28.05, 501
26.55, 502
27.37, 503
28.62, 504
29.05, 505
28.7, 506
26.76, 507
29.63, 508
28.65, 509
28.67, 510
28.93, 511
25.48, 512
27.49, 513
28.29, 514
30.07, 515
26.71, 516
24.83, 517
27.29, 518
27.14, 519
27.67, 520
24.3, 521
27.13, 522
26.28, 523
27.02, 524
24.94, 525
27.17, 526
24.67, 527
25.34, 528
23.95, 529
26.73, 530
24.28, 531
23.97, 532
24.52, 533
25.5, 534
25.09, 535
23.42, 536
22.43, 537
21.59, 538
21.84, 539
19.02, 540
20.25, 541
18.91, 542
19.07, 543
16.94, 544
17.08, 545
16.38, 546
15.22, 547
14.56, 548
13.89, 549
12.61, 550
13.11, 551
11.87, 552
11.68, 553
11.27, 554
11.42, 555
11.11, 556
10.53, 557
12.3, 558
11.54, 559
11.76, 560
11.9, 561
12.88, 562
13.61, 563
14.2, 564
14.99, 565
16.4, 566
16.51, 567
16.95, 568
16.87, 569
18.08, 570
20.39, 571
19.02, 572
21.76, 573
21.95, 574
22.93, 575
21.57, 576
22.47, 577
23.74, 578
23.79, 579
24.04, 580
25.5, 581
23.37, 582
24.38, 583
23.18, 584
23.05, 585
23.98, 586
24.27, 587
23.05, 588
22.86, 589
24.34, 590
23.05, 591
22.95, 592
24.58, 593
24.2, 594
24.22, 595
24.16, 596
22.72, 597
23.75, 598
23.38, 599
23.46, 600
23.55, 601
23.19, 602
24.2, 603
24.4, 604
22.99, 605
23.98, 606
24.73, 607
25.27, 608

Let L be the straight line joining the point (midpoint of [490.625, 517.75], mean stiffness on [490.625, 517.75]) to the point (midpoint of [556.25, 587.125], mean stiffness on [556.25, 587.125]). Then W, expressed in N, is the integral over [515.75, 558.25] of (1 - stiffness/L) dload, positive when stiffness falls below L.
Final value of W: 6.3 N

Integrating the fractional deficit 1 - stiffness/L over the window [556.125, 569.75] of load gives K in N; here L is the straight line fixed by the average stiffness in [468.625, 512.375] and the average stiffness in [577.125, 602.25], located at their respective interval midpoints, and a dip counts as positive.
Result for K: 5.8 N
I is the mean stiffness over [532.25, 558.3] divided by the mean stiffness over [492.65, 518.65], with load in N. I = 0.61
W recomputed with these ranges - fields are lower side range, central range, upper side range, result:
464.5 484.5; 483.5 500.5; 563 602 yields -4.25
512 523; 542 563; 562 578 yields 7.77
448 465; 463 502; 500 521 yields 2.33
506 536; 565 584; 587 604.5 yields 2.68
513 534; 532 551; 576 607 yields 4.63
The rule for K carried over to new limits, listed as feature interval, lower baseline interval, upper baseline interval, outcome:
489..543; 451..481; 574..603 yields -4.5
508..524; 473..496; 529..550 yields -3.9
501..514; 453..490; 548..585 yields -3.7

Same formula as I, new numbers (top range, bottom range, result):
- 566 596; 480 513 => 0.83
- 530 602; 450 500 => 0.76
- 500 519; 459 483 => 1.16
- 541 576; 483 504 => 0.55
